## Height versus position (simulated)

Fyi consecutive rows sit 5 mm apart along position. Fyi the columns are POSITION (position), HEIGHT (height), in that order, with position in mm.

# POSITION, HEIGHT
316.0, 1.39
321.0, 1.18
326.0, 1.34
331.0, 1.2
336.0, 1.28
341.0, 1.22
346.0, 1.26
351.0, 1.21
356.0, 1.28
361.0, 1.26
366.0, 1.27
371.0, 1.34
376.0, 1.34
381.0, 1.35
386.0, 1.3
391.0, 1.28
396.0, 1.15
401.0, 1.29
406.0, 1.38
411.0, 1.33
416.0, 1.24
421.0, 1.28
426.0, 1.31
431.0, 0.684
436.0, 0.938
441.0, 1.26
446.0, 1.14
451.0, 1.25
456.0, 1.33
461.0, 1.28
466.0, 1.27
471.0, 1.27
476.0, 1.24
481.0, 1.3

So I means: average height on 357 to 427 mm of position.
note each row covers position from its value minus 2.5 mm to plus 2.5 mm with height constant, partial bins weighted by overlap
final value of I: 1.29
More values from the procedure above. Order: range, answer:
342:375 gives 1.27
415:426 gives 1.27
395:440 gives 1.18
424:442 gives 1.02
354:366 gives 1.27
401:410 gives 1.35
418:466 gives 1.17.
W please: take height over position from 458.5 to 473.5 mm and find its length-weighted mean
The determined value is 1.27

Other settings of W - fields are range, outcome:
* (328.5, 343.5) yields 1.23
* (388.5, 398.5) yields 1.22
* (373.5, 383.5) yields 1.34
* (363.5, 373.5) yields 1.31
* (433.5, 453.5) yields 1.15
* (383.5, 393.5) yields 1.29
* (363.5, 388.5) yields 1.32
